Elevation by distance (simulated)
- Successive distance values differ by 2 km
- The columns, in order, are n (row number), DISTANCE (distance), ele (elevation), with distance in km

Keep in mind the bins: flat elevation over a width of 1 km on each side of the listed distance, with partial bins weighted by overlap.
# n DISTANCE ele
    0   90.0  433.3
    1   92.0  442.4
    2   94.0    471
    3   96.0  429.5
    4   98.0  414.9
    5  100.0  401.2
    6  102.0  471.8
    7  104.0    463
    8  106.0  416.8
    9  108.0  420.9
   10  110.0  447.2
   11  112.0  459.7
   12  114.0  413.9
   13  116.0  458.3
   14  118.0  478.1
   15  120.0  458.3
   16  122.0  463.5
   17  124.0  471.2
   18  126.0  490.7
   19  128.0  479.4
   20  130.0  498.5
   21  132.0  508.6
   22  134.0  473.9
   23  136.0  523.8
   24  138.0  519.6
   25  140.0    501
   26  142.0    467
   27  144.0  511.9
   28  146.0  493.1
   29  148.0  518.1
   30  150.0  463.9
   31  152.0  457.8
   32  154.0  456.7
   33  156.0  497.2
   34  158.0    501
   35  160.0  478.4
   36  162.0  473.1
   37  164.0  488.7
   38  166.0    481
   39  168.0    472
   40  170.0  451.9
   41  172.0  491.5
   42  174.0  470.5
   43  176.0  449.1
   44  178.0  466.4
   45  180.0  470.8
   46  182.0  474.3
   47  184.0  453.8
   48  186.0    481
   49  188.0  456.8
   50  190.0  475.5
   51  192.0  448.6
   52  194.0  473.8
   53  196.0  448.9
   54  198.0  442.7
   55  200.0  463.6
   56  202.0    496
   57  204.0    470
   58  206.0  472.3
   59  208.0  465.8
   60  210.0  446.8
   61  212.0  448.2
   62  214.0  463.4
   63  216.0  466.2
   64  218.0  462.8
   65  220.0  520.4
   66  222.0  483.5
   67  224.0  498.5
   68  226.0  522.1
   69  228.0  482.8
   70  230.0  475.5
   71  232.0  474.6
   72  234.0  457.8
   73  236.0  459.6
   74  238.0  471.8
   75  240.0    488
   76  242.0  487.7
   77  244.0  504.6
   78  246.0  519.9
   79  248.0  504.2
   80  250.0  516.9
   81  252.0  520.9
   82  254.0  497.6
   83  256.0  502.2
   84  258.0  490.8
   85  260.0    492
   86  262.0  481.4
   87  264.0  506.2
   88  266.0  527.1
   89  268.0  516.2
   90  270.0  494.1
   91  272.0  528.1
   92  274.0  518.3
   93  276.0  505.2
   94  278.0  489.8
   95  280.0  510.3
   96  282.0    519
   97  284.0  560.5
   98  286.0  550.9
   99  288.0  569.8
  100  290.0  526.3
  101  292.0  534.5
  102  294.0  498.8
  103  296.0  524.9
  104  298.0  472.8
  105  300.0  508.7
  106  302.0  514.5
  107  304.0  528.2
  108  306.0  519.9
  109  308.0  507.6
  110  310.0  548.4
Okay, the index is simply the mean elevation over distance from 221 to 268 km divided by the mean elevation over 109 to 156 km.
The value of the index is 1.03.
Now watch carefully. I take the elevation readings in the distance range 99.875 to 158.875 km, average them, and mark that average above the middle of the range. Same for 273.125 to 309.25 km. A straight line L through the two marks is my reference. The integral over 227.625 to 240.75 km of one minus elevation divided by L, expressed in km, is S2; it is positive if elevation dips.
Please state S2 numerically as 0.83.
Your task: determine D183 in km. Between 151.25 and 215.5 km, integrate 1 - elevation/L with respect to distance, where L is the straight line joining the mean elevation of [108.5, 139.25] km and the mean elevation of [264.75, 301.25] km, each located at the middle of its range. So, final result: 3.08 km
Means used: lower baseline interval 476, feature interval 468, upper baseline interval 520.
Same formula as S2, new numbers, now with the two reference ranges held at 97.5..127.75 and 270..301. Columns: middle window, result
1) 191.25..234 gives 1.6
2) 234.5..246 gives 0.4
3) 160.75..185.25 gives 0.2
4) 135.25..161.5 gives -1.5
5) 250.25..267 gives 0.2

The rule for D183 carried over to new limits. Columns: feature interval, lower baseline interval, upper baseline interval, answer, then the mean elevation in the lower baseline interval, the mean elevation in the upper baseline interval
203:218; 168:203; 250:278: 0.5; 466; 506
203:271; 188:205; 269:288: 0.7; 464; 522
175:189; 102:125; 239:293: 0.4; 451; 513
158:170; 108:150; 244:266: 0.2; 480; 504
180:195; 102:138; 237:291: 0.7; 468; 511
